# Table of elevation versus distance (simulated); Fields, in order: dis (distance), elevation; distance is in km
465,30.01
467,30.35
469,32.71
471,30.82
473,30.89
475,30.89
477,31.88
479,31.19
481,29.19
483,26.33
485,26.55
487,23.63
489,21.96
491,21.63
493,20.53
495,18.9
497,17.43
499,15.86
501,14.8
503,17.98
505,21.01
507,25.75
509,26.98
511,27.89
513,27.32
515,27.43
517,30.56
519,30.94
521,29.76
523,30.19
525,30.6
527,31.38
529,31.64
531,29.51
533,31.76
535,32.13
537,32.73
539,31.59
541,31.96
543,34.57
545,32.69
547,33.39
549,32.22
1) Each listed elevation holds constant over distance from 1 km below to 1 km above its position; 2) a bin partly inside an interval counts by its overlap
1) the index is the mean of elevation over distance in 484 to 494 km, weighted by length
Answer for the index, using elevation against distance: 22.9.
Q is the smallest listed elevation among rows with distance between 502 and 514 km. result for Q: 17.98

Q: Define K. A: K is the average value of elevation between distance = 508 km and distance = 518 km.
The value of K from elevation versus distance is 28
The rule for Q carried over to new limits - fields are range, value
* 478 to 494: 20.53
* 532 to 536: 31.76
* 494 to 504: 14.8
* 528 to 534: 29.51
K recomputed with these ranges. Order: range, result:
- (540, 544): 33.3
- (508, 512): 27.4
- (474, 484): 29.9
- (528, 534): 31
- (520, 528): 30.5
